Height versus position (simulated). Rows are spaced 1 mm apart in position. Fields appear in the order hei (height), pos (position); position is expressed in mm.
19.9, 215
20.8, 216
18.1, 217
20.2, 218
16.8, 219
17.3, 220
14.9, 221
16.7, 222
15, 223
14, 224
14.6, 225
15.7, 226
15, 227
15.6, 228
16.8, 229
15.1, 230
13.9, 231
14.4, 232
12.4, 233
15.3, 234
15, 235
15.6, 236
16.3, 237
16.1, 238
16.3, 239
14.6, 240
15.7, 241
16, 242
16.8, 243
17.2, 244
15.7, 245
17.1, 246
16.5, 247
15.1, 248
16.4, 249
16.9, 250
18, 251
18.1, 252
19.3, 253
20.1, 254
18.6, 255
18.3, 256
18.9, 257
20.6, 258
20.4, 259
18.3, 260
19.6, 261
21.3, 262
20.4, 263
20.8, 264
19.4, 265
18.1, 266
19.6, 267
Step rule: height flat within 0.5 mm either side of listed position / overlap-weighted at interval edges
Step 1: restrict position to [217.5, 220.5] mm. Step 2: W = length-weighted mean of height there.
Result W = 18.1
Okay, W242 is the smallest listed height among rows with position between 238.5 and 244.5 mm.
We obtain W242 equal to 14.6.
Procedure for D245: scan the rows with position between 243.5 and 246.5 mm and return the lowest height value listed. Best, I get 15.7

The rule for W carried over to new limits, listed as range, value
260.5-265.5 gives 20.3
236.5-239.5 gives 16.2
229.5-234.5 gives 14.2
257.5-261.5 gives 19.7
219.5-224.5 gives 15.6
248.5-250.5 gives 16.6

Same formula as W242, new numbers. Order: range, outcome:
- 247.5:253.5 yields 15.1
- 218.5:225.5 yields 14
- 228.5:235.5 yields 12.4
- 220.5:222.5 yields 14.9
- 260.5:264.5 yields 19.6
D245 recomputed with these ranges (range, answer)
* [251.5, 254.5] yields 18.1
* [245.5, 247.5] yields 16.5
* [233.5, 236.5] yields 15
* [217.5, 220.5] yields 16.8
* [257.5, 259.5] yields 20.4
